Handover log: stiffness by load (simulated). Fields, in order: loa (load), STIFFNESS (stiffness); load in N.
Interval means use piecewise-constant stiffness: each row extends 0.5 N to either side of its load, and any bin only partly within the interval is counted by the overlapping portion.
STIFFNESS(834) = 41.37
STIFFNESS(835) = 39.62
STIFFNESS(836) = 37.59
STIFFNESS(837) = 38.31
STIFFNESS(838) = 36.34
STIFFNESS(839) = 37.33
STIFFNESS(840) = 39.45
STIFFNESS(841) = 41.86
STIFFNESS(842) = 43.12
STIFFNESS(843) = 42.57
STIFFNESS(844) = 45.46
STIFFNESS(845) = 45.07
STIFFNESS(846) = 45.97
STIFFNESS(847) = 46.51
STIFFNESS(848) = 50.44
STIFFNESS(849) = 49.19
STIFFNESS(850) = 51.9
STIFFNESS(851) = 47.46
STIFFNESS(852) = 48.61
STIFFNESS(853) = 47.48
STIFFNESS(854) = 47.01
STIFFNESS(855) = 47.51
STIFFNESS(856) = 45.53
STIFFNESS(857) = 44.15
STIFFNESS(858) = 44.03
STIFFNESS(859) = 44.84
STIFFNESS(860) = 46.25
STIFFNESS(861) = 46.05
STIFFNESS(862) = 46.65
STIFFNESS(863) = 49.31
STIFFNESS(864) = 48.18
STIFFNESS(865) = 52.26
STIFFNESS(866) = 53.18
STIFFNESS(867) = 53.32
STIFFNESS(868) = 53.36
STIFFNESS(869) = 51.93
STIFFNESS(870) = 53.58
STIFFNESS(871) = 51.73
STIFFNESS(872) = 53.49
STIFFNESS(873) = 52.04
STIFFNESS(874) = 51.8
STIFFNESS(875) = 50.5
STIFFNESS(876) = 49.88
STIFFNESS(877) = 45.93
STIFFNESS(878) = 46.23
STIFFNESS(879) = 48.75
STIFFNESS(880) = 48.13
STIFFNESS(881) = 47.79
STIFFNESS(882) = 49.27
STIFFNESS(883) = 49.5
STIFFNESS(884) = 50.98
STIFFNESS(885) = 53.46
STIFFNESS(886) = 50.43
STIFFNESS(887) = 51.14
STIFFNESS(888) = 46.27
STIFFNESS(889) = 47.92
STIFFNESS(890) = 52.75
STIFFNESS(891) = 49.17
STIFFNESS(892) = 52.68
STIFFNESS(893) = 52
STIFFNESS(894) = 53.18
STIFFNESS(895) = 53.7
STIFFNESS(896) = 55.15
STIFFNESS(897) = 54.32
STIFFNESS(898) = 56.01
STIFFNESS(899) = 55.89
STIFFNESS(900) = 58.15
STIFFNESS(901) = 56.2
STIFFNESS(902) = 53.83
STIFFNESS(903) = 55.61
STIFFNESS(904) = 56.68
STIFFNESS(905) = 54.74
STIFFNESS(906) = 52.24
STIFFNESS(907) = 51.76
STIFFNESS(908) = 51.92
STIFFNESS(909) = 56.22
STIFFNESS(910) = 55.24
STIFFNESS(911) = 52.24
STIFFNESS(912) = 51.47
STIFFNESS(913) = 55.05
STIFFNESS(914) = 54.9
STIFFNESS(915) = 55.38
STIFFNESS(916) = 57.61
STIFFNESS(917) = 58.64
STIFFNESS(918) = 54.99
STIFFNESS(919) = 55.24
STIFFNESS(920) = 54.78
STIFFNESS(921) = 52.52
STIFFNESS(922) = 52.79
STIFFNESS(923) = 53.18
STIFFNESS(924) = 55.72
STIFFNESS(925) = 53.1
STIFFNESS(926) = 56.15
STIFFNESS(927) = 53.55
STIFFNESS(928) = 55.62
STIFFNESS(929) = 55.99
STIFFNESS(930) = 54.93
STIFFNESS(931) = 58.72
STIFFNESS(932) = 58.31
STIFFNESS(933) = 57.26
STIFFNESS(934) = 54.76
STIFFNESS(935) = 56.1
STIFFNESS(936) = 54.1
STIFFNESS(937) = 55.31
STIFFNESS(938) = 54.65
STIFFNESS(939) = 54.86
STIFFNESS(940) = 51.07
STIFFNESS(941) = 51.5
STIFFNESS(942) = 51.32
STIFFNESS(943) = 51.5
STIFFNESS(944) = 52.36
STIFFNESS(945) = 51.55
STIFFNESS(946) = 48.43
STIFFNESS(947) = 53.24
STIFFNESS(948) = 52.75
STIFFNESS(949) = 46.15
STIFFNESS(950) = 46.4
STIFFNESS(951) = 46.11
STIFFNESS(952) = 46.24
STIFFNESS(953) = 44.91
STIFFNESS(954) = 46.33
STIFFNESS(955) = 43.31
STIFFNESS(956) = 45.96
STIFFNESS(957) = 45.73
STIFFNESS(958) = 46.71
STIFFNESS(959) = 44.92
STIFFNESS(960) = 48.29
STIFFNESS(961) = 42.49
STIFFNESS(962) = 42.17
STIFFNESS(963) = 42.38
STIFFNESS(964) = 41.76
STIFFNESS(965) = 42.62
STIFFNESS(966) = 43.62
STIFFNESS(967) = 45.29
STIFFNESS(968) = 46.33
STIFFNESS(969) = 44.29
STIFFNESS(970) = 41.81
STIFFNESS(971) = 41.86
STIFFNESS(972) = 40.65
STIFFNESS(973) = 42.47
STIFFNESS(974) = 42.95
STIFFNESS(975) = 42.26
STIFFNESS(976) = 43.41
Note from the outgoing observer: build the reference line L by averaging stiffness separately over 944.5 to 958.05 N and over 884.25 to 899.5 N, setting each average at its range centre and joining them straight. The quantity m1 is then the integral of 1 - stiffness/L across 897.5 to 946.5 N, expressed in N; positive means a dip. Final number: -4.6 N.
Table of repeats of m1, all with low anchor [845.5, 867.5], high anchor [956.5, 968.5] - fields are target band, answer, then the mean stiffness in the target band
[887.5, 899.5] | -1.46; 52.4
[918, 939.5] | -4.54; 55.1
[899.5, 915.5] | -2.85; 54.5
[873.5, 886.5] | -0.62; 49.4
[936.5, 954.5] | -2.13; 50.3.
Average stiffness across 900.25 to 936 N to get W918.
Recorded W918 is 55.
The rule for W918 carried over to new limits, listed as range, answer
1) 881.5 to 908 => 52.8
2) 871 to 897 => 50.6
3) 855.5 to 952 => 52.2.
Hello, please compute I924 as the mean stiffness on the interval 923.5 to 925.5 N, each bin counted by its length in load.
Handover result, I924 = 54.4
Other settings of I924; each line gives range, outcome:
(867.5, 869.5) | 52.6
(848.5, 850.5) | 50.5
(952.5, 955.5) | 44.9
